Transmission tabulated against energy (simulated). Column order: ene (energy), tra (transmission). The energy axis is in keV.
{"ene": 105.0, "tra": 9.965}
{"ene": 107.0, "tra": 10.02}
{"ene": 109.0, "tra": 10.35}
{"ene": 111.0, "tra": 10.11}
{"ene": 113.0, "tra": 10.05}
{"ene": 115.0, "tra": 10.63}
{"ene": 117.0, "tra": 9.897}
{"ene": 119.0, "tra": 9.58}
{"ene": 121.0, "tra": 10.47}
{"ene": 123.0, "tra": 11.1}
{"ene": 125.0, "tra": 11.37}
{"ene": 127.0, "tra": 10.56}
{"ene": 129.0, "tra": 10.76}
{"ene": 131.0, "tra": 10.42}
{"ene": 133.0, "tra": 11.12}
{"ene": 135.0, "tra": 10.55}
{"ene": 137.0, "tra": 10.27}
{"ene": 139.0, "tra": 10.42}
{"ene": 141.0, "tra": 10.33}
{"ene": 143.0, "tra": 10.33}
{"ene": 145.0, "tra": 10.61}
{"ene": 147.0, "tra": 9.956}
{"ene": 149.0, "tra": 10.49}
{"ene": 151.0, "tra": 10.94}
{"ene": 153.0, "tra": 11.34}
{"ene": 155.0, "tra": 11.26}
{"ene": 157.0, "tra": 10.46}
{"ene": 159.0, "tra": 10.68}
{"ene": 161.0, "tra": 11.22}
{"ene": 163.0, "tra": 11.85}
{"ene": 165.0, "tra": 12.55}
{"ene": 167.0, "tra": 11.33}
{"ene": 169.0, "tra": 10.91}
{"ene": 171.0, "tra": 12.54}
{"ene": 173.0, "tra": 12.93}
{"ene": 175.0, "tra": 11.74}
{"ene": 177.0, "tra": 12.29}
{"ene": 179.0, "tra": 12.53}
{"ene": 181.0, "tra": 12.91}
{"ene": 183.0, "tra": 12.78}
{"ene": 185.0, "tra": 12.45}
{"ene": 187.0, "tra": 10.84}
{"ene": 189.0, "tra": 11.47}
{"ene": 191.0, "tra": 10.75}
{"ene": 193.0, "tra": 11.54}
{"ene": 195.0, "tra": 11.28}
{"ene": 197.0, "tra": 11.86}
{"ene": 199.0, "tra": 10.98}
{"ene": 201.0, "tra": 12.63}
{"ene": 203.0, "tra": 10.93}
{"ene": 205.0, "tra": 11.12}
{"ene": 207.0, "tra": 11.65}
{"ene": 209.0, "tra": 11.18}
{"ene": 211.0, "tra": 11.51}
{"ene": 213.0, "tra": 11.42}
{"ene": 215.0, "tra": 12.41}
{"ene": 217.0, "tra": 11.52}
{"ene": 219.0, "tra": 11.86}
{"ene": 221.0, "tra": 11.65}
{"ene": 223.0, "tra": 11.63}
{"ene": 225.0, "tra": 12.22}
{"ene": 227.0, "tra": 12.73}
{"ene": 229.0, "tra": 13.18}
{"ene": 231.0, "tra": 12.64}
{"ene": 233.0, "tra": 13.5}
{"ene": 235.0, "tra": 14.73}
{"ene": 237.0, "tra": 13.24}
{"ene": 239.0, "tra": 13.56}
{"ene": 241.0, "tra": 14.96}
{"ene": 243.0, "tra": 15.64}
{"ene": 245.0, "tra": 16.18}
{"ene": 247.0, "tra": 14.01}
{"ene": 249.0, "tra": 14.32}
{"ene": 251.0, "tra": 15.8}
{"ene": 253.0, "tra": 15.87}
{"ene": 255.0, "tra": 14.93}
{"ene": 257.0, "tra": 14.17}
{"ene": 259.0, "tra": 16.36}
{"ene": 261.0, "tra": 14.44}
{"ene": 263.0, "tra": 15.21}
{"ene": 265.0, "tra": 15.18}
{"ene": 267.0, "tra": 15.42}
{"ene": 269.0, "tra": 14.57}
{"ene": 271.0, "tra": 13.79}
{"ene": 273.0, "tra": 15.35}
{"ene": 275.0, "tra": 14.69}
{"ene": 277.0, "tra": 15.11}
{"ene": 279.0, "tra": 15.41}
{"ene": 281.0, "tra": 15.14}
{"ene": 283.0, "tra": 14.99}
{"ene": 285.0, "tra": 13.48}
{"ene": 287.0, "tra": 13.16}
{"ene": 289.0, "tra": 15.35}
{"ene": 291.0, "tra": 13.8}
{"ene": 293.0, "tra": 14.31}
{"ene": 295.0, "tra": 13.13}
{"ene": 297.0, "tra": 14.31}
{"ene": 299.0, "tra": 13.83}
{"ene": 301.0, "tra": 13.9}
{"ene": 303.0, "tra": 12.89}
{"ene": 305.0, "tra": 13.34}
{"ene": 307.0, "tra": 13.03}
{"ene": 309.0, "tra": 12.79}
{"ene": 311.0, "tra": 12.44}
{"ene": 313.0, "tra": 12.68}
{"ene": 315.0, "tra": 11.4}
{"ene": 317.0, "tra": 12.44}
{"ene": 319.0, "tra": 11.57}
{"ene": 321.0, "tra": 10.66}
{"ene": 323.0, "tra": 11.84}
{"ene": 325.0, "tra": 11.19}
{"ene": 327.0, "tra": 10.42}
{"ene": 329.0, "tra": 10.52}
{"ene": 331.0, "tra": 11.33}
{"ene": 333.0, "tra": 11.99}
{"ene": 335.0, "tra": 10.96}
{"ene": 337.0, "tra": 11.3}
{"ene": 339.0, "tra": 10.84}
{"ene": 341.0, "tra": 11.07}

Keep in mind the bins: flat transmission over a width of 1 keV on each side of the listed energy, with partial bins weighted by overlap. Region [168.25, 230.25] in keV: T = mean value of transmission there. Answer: 11.9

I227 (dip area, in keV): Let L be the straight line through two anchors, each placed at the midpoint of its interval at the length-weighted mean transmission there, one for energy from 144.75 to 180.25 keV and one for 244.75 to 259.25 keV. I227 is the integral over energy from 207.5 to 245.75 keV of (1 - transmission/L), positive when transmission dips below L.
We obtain 3.2 keV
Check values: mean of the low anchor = 11.5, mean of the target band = 12.9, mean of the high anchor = 15.1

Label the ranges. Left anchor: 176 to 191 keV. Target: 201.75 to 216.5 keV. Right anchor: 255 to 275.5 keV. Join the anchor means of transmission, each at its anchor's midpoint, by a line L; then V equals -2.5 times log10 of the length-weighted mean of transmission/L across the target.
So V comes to 0.13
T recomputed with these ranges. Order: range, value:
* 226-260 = 14.5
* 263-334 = 13.3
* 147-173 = 11.3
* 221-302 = 14.3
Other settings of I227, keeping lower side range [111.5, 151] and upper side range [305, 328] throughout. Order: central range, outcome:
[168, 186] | -2.5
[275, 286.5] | -3.1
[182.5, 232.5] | -3.2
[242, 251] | -3.0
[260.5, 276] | -4.4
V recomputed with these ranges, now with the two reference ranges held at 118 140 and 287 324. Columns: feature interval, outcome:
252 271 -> -0.21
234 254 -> -0.22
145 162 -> 0.02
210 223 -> 0.01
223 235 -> -0.08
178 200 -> -0.03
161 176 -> -0.07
